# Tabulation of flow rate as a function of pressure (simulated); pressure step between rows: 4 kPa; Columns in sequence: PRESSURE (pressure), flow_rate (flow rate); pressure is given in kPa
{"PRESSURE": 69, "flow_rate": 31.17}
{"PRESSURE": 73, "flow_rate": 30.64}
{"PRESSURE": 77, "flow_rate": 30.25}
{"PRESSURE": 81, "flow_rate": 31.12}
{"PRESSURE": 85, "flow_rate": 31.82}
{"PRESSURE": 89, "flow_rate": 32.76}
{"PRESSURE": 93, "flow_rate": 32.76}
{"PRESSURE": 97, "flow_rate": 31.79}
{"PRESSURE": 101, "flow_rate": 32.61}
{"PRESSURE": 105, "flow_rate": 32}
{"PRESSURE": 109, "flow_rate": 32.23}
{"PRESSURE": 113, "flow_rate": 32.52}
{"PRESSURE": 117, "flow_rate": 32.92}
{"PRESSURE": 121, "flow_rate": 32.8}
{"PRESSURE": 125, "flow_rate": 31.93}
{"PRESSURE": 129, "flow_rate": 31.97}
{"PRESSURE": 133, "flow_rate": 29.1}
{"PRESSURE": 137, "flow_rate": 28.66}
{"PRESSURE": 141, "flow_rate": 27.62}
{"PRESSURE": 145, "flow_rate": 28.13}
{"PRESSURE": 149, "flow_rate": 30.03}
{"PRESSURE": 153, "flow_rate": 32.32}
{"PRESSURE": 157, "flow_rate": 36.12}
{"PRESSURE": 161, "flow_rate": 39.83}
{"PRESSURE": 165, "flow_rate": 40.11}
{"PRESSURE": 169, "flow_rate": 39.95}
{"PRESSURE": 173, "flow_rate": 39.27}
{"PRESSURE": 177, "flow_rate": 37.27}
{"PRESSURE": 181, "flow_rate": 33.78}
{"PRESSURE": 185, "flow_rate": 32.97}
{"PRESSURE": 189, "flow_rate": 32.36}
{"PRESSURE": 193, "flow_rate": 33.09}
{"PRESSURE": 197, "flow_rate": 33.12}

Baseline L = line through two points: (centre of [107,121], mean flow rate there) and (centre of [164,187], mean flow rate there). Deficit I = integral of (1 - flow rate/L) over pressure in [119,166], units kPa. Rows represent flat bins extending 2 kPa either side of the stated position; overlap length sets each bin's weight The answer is 3.39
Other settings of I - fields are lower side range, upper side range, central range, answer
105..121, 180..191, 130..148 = 2.2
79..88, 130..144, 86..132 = -3.2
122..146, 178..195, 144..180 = -4.9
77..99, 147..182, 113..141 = 2.6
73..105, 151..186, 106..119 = 0.3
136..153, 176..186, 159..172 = -3.1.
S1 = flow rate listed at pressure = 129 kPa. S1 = 31.97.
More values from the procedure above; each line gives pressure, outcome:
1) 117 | 32.92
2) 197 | 33.12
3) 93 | 32.76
